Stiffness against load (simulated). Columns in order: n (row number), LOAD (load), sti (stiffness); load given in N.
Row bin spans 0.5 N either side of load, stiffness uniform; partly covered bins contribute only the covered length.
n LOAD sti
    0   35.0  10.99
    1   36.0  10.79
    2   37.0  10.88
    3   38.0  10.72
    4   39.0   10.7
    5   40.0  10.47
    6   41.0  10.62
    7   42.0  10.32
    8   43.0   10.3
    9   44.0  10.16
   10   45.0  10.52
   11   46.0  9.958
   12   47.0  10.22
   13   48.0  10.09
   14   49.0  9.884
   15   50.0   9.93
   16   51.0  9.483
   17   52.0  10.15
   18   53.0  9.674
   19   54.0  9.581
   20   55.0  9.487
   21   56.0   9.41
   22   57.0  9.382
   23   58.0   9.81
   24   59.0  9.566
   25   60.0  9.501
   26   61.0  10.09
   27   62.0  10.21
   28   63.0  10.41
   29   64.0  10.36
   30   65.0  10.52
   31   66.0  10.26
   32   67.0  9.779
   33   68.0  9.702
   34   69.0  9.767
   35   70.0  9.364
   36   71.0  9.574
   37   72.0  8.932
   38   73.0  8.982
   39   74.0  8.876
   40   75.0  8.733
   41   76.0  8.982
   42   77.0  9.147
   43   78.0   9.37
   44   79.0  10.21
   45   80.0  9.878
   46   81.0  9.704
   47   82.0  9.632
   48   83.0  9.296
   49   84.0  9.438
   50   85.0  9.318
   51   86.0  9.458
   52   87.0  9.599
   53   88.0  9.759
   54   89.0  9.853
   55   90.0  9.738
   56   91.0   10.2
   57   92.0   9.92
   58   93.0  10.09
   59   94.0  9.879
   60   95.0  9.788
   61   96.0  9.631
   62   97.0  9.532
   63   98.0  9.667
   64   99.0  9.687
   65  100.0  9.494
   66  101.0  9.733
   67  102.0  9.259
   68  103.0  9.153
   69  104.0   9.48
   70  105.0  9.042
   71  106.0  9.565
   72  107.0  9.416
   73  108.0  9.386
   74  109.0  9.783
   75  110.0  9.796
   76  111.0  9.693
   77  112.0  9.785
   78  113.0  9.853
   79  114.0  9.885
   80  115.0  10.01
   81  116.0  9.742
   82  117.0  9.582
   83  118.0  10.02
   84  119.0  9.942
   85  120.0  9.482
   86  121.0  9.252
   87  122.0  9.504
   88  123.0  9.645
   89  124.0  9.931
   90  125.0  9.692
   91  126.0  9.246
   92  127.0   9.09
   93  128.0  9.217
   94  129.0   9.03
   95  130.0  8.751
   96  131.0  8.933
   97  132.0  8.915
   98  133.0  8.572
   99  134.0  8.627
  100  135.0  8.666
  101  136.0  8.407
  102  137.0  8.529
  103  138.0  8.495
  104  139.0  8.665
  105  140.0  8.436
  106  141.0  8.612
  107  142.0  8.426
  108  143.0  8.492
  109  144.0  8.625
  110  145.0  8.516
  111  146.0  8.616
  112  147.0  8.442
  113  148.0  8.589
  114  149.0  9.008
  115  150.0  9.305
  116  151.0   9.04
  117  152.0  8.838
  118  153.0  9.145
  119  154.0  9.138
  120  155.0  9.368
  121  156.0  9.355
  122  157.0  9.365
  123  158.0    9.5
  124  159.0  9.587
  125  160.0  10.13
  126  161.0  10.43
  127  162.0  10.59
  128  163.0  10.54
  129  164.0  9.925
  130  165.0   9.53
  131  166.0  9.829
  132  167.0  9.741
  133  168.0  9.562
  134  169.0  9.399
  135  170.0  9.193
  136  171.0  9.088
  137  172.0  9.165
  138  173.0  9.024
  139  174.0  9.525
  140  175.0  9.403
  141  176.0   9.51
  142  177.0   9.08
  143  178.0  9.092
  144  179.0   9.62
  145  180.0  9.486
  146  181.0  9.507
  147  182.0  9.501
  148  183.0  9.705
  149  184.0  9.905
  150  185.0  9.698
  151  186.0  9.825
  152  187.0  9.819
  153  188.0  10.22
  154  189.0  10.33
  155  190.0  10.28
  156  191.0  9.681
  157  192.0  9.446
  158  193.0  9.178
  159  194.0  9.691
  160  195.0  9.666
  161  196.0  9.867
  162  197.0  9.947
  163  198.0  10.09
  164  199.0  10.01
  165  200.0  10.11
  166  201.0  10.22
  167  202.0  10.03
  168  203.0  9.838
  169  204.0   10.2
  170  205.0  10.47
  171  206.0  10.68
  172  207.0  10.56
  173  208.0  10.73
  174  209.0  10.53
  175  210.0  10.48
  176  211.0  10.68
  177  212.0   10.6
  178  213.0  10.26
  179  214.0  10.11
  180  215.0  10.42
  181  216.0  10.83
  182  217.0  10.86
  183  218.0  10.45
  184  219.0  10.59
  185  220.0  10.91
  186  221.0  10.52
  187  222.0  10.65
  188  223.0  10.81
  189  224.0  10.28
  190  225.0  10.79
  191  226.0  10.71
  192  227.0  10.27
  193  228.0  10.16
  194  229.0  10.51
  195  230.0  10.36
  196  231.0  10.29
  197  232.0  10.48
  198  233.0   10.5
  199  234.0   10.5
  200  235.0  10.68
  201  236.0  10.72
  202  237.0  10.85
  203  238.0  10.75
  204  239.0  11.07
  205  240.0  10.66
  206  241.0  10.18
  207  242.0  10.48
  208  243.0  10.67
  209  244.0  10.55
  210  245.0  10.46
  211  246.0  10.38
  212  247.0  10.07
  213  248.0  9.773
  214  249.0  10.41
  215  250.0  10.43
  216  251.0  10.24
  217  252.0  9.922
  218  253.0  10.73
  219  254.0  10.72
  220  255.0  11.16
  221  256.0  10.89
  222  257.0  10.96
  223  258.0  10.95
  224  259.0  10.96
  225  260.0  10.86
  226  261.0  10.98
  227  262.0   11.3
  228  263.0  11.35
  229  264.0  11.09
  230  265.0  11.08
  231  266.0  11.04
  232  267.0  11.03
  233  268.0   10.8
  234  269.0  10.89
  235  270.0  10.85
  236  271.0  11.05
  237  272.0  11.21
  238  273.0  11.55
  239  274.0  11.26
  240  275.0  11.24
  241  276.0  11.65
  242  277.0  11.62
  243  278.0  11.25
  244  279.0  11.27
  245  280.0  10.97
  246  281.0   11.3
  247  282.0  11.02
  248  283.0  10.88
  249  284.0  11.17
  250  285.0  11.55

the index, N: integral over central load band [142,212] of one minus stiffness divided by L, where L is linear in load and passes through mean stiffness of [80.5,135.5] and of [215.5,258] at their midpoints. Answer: 3.0 N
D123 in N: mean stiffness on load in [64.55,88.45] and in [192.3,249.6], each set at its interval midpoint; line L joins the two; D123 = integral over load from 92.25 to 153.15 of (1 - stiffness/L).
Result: 3.4 N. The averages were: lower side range 9.51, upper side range 10.4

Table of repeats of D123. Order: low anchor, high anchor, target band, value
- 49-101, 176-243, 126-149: 2.9 N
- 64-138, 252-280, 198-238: 0.5 N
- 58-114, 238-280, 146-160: 1.3 N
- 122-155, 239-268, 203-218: -0.7 N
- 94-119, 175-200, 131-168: 2.2 N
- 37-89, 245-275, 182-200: 1.1 N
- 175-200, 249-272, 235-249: 0.1 N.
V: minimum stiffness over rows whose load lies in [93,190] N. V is 8.407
